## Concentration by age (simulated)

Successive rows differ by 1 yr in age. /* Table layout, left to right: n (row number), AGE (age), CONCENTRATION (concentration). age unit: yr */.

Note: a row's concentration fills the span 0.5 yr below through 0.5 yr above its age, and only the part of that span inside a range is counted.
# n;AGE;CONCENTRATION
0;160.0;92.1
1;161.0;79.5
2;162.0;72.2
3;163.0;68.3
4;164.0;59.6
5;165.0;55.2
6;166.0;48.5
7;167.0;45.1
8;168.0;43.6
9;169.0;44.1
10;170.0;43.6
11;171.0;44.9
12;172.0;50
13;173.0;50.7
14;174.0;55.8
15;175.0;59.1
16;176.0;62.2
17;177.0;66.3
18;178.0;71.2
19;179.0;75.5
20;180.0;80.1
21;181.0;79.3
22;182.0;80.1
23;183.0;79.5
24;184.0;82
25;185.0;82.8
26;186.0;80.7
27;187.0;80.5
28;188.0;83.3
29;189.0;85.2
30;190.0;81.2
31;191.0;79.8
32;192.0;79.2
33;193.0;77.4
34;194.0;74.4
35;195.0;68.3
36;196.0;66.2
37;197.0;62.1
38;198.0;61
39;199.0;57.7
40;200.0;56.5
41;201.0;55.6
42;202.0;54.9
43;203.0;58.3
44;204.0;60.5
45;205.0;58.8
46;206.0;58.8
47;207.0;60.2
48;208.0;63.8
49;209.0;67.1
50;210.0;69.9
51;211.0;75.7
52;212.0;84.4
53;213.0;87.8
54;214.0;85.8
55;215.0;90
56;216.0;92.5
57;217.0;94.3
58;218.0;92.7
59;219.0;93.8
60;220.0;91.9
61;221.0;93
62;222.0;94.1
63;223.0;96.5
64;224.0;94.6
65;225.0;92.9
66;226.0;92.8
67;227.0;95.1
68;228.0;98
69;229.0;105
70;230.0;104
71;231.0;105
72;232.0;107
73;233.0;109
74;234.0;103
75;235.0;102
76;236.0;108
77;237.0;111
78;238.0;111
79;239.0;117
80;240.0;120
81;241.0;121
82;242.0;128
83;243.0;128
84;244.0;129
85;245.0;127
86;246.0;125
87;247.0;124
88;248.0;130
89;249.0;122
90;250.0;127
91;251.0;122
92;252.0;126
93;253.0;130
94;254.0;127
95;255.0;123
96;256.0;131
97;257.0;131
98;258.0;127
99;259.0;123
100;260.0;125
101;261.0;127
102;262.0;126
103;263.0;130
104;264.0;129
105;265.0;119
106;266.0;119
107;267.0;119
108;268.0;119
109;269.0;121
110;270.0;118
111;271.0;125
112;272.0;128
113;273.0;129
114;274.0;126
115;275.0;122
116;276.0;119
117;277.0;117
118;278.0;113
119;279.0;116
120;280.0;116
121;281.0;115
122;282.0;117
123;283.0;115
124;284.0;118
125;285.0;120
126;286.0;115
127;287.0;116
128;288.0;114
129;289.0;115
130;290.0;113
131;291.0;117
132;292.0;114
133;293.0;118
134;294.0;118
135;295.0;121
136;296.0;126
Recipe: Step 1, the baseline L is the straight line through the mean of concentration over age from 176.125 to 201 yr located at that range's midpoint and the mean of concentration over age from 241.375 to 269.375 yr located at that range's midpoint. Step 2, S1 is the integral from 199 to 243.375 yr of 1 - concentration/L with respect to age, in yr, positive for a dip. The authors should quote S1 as 4.5 yr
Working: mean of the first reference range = 74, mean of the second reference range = 126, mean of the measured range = 90.2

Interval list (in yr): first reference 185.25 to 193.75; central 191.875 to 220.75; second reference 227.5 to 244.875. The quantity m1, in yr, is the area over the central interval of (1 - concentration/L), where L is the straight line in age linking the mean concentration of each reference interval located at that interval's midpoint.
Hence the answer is 6.26 yr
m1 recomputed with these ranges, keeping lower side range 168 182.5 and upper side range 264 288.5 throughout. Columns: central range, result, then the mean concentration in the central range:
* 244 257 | -2.8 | 126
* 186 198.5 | -0.8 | 75.1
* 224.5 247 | -3.5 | 111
